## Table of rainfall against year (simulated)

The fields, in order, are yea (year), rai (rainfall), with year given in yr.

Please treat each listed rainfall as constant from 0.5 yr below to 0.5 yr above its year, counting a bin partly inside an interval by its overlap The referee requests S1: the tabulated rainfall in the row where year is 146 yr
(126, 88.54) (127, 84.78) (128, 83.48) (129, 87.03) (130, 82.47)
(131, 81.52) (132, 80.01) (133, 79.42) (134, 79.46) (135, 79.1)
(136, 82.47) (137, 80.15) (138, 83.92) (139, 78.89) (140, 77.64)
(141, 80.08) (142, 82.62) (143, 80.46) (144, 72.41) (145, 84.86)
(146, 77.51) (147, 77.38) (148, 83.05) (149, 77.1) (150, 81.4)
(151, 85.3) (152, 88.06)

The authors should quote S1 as 77.51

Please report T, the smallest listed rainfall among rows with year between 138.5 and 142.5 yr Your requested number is 77.64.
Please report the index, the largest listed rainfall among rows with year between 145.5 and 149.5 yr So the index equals 83.05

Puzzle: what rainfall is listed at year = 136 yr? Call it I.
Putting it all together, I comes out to 82.47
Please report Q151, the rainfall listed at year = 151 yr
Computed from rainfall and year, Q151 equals 85.3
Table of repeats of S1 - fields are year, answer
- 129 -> 87.03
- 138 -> 83.92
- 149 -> 77.1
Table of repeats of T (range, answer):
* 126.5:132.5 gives 80.01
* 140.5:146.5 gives 72.41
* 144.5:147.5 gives 77.38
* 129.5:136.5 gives 79.1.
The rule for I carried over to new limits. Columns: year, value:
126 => 88.54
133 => 79.42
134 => 79.46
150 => 81.4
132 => 80.01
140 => 77.64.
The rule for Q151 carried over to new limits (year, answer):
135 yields 79.1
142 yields 82.62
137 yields 80.15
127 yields 84.78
